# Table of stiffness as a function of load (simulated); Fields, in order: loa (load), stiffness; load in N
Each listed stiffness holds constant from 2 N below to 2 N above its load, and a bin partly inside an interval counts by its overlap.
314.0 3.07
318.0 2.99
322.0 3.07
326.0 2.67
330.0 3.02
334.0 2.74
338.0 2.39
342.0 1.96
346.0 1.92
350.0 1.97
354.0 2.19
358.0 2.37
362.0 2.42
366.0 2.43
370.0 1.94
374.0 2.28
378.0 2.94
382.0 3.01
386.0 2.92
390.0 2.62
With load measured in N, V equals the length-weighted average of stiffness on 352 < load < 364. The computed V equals 2.33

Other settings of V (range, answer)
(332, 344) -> 2.36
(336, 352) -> 2.06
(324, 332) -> 2.84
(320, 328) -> 2.87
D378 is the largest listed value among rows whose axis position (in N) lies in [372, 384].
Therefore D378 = 3.01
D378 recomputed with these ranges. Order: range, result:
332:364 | 2.74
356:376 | 2.43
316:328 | 3.07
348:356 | 2.19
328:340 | 3.02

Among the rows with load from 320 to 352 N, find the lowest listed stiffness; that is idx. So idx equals 1.92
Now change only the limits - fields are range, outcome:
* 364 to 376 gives 1.94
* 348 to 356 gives 1.97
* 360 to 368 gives 2.42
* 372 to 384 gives 2.28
